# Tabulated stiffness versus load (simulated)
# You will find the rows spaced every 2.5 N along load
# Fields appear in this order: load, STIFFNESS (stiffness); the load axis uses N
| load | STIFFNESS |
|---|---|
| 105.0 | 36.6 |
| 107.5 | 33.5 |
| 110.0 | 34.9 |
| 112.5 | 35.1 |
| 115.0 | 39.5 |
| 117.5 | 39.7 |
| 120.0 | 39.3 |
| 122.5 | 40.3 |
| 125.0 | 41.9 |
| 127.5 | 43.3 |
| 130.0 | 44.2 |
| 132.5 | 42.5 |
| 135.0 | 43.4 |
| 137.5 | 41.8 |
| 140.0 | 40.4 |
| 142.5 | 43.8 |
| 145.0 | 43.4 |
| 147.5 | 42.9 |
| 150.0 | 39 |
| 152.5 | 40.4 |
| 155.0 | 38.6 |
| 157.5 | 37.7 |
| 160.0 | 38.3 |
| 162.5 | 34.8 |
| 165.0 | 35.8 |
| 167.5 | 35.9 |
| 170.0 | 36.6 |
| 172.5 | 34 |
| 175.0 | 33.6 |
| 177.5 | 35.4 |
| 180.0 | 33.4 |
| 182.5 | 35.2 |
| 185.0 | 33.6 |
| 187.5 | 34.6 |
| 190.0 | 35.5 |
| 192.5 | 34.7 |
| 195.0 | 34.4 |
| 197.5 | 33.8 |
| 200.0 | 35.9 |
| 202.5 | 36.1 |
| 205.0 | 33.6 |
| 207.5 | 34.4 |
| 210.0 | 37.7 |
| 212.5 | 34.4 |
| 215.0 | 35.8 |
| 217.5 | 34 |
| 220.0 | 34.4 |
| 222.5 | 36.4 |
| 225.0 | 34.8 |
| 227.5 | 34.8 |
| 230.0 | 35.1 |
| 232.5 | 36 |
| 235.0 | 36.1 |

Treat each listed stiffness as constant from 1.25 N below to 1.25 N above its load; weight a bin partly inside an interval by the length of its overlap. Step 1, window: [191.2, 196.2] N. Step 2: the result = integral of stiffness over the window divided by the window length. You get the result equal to 34.6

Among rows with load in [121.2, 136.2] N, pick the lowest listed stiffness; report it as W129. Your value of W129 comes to 40.3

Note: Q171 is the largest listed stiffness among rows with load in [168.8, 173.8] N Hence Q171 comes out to 36.6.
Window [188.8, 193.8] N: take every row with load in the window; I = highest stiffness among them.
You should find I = 35.5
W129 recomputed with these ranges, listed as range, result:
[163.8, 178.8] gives 33.6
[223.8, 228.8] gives 34.8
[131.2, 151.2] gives 39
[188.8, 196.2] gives 34.4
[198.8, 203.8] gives 35.9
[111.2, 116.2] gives 35.1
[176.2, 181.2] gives 33.4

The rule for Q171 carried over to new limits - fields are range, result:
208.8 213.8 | 37.7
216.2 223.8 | 36.4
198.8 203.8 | 36.1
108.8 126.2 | 41.9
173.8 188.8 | 35.4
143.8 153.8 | 43.4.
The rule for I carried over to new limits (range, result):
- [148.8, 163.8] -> 40.4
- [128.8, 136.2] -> 44.2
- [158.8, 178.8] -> 38.3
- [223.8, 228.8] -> 34.8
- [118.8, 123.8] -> 40.3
